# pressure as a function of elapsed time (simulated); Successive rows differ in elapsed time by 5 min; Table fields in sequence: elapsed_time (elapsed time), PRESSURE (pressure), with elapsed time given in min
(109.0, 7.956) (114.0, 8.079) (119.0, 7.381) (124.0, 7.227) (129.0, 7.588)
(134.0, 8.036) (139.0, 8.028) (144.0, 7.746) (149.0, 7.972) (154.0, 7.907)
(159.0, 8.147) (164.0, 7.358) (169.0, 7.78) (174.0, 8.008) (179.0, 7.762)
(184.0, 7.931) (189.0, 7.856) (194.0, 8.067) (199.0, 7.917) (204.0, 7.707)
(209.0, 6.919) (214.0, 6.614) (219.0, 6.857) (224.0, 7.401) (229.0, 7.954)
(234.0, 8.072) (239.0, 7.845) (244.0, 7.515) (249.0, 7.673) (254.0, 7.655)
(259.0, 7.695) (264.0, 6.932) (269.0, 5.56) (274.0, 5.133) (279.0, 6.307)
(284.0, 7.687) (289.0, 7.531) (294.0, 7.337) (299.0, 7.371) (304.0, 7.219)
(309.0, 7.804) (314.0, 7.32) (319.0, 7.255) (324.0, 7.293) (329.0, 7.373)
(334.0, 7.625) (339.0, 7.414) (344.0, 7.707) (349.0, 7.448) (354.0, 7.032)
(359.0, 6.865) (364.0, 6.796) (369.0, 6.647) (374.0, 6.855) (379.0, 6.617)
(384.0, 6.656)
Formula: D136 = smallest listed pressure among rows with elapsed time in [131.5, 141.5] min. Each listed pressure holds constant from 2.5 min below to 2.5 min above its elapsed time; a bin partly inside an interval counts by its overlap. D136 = 8.028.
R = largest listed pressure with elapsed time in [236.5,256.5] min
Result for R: 7.845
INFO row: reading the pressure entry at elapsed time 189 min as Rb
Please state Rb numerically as 7.856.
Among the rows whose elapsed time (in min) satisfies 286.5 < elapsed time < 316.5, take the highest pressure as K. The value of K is 7.804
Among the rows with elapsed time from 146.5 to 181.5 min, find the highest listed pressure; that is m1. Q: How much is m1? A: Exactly 8.147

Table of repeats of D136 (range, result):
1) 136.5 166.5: 7.358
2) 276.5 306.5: 6.307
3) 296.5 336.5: 7.219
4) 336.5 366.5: 6.796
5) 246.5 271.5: 5.56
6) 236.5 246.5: 7.515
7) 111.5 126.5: 7.227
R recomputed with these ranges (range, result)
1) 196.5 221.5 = 7.917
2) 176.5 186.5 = 7.931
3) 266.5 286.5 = 7.687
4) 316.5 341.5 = 7.625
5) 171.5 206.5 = 8.067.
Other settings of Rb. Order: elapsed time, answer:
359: 6.865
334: 7.625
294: 7.337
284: 7.687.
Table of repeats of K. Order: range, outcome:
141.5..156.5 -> 7.972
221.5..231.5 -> 7.954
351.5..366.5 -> 7.032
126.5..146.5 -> 8.036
